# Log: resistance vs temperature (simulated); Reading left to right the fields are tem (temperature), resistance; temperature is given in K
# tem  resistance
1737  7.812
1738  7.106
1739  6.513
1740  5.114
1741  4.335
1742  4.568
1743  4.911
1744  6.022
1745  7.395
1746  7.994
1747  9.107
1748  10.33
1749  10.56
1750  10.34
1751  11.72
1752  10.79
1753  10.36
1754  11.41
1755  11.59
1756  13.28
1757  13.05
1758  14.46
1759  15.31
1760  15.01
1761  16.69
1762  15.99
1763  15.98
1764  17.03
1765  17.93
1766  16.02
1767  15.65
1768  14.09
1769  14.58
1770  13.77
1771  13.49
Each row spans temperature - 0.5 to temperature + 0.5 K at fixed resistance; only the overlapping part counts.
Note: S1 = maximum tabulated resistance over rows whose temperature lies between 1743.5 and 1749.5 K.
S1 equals 10.56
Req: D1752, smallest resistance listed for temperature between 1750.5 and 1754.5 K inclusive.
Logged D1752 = 10.36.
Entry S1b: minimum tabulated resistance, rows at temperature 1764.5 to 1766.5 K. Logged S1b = 16.02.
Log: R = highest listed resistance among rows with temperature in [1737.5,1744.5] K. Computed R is 7.106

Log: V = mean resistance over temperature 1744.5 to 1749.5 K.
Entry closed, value 9.08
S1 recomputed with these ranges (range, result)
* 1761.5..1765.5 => 17.93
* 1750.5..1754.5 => 11.72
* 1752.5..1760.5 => 15.31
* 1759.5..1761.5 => 16.69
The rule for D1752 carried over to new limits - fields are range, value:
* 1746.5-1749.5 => 9.107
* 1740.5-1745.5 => 4.335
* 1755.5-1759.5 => 13.05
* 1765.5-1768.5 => 14.09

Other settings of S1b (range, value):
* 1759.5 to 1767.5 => 15.01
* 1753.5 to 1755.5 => 11.41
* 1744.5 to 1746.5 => 7.395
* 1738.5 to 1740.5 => 5.114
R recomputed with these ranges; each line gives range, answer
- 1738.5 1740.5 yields 6.513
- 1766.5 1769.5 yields 15.65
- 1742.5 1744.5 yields 6.022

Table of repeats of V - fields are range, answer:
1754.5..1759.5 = 13.5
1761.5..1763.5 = 16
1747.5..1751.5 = 10.7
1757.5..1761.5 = 15.4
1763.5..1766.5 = 17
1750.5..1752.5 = 11.3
